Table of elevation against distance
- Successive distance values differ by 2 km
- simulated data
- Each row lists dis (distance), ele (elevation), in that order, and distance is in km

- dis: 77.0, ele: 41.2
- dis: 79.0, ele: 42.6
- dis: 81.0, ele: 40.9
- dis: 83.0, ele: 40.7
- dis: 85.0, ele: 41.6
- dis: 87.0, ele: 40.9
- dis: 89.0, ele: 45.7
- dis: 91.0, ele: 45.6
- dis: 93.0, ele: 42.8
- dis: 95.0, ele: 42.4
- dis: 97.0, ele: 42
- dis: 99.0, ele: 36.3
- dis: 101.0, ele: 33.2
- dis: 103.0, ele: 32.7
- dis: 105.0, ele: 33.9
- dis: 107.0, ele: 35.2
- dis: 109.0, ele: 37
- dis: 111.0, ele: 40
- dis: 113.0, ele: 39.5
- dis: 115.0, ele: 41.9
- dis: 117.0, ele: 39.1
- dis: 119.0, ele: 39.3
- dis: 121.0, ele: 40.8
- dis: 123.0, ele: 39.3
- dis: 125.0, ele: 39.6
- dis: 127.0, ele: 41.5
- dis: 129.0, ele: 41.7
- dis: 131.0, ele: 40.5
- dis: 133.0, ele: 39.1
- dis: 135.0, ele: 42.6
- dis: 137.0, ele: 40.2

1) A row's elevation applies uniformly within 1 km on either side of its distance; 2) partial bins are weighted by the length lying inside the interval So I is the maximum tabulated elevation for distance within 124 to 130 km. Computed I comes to 41.7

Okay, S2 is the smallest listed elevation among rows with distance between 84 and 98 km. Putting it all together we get 40.9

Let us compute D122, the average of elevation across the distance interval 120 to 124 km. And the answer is 40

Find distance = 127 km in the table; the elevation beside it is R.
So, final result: 41.5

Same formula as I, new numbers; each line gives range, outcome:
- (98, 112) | 40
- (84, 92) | 45.7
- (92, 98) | 42.8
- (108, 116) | 41.9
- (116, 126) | 40.8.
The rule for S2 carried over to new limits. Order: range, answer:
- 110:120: 39.1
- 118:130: 39.3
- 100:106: 32.7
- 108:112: 37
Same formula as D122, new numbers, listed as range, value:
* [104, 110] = 35.4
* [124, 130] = 40.9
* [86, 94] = 43.8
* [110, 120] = 40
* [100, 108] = 33.8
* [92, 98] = 42.4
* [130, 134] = 39.8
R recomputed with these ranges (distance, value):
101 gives 33.2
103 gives 32.7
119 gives 39.3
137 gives 40.2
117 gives 39.1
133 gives 39.1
